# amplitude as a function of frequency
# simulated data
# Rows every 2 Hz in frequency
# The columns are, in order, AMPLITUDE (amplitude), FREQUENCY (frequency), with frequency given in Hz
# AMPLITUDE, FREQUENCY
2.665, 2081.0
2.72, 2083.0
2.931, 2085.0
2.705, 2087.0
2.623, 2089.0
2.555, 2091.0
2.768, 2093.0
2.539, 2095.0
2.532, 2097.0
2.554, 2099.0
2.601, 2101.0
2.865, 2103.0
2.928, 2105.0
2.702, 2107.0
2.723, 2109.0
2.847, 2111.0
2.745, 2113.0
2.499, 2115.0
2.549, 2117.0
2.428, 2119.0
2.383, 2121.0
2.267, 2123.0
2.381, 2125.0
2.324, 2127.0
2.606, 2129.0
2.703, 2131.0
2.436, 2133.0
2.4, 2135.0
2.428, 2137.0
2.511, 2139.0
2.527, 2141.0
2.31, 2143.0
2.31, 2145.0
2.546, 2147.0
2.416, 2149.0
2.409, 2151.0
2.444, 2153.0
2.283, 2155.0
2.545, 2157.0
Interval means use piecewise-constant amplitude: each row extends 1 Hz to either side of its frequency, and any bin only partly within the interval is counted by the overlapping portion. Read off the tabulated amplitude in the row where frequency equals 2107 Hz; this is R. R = 2.702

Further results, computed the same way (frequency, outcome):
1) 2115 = 2.499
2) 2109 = 2.723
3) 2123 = 2.267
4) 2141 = 2.527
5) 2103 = 2.865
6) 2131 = 2.703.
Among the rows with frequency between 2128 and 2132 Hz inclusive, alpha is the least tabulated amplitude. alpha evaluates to 2.606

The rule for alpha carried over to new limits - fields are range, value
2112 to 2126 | 2.267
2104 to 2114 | 2.702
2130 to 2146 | 2.31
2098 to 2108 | 2.554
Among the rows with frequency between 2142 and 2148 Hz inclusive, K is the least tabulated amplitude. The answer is 2.31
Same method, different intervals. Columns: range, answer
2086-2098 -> 2.532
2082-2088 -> 2.705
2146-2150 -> 2.416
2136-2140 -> 2.428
